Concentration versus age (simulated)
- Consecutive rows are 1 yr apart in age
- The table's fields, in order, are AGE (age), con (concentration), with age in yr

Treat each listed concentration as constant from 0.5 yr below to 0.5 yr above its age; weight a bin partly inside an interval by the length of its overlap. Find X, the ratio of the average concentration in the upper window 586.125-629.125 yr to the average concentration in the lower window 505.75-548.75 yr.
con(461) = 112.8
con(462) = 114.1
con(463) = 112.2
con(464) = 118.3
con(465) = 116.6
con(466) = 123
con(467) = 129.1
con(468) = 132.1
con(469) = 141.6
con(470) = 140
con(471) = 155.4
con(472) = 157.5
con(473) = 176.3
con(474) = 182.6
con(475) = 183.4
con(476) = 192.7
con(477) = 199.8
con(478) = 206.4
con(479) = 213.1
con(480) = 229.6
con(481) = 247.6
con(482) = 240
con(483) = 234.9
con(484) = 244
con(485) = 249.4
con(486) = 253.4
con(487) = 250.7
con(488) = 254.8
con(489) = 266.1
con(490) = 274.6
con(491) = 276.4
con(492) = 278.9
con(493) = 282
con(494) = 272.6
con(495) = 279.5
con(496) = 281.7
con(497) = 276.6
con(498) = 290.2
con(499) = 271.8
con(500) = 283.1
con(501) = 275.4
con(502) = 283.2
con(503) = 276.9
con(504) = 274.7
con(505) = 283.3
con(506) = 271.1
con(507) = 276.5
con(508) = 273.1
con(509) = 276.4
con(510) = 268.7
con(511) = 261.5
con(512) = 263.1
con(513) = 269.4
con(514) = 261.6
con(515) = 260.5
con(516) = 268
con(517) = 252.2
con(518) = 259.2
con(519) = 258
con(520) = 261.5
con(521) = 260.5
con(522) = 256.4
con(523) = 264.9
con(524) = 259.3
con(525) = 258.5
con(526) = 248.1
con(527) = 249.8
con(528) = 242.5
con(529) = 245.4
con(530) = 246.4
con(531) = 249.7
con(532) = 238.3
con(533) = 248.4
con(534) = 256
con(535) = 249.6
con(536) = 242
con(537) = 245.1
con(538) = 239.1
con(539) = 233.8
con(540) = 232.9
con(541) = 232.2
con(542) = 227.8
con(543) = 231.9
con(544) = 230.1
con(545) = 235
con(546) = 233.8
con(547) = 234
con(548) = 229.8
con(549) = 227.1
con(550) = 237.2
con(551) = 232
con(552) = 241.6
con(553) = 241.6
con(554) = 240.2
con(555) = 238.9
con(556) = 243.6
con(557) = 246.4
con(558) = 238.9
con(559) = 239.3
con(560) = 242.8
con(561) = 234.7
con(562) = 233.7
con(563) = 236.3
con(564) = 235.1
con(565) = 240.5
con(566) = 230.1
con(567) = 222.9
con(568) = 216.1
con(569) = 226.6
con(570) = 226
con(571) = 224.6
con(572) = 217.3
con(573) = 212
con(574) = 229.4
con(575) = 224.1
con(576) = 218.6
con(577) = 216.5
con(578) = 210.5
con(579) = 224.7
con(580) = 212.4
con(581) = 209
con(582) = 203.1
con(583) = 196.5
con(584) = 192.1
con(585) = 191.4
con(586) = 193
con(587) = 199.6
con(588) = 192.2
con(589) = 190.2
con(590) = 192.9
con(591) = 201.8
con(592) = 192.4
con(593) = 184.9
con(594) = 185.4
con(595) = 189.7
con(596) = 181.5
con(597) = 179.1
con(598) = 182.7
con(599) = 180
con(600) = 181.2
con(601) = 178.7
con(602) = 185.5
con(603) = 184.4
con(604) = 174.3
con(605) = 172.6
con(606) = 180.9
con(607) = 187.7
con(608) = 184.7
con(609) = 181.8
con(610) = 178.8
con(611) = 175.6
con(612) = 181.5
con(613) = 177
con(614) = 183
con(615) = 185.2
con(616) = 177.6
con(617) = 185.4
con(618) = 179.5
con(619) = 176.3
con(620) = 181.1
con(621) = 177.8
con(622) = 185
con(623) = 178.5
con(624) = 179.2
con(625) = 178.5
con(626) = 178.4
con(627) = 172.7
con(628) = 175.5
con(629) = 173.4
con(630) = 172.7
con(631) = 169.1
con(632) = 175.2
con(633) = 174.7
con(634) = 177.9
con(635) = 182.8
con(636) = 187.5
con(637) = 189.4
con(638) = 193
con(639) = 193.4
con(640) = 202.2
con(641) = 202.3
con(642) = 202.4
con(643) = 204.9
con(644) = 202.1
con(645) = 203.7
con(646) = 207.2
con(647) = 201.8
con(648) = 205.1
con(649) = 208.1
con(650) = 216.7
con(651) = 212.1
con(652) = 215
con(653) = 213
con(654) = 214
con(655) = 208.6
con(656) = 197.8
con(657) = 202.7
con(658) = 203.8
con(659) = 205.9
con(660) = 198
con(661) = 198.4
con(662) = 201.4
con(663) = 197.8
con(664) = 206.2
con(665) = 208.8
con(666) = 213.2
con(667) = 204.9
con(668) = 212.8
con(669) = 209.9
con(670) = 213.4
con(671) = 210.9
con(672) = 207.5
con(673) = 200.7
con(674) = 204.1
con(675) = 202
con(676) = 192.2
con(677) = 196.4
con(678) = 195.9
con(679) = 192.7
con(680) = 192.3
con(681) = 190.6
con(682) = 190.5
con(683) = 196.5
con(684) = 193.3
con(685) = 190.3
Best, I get 0.73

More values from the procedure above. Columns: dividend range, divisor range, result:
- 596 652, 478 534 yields 0.71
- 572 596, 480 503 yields 0.76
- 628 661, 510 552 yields 0.80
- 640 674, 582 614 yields 1.11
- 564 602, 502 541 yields 0.79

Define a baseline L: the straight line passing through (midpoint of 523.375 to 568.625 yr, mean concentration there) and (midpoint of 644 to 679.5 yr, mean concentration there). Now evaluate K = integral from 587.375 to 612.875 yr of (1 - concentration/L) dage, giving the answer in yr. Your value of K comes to 4.5 yr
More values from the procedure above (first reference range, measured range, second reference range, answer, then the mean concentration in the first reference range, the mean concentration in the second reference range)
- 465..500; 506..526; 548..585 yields -3.5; 223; 226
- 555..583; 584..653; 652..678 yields 8.9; 226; 205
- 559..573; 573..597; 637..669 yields 2.5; 229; 205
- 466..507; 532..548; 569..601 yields -1.6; 234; 201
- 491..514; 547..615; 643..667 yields 9.2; 276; 206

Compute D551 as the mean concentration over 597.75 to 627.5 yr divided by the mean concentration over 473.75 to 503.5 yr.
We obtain 0.7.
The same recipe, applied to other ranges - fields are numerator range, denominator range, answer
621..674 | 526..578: 0.84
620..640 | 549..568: 0.76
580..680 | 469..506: 0.80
